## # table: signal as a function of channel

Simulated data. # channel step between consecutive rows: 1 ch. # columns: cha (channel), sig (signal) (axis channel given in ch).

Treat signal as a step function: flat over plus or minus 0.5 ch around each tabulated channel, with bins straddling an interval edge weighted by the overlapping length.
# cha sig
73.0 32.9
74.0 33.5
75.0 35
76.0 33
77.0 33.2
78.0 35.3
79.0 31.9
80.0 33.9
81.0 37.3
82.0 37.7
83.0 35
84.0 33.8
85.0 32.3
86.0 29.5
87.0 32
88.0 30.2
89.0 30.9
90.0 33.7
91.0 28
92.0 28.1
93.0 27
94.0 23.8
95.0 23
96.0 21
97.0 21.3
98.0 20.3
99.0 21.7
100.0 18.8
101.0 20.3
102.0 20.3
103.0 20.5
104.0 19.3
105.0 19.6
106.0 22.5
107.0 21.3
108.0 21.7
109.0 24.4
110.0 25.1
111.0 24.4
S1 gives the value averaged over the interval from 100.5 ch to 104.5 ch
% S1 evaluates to 20.1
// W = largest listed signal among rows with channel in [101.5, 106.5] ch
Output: 22.5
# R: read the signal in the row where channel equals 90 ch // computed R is 33.7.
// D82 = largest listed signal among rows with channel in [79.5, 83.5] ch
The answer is 37.7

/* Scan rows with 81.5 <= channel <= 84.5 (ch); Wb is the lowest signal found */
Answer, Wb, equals 33.8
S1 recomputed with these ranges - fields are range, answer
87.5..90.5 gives 31.6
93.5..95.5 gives 23.4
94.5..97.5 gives 21.8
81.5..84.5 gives 35.5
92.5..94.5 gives 25.4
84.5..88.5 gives 31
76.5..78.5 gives 34.2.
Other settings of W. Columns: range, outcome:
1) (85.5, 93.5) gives 33.7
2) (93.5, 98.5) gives 23.8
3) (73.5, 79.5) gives 35.3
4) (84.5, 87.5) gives 32.3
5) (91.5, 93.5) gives 28.1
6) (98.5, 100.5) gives 21.7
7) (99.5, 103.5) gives 20.5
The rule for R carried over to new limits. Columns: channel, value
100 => 18.8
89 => 30.9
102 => 20.3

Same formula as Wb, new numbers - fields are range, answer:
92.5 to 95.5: 23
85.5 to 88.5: 29.5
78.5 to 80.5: 31.9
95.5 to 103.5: 18.8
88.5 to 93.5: 27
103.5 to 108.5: 19.3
